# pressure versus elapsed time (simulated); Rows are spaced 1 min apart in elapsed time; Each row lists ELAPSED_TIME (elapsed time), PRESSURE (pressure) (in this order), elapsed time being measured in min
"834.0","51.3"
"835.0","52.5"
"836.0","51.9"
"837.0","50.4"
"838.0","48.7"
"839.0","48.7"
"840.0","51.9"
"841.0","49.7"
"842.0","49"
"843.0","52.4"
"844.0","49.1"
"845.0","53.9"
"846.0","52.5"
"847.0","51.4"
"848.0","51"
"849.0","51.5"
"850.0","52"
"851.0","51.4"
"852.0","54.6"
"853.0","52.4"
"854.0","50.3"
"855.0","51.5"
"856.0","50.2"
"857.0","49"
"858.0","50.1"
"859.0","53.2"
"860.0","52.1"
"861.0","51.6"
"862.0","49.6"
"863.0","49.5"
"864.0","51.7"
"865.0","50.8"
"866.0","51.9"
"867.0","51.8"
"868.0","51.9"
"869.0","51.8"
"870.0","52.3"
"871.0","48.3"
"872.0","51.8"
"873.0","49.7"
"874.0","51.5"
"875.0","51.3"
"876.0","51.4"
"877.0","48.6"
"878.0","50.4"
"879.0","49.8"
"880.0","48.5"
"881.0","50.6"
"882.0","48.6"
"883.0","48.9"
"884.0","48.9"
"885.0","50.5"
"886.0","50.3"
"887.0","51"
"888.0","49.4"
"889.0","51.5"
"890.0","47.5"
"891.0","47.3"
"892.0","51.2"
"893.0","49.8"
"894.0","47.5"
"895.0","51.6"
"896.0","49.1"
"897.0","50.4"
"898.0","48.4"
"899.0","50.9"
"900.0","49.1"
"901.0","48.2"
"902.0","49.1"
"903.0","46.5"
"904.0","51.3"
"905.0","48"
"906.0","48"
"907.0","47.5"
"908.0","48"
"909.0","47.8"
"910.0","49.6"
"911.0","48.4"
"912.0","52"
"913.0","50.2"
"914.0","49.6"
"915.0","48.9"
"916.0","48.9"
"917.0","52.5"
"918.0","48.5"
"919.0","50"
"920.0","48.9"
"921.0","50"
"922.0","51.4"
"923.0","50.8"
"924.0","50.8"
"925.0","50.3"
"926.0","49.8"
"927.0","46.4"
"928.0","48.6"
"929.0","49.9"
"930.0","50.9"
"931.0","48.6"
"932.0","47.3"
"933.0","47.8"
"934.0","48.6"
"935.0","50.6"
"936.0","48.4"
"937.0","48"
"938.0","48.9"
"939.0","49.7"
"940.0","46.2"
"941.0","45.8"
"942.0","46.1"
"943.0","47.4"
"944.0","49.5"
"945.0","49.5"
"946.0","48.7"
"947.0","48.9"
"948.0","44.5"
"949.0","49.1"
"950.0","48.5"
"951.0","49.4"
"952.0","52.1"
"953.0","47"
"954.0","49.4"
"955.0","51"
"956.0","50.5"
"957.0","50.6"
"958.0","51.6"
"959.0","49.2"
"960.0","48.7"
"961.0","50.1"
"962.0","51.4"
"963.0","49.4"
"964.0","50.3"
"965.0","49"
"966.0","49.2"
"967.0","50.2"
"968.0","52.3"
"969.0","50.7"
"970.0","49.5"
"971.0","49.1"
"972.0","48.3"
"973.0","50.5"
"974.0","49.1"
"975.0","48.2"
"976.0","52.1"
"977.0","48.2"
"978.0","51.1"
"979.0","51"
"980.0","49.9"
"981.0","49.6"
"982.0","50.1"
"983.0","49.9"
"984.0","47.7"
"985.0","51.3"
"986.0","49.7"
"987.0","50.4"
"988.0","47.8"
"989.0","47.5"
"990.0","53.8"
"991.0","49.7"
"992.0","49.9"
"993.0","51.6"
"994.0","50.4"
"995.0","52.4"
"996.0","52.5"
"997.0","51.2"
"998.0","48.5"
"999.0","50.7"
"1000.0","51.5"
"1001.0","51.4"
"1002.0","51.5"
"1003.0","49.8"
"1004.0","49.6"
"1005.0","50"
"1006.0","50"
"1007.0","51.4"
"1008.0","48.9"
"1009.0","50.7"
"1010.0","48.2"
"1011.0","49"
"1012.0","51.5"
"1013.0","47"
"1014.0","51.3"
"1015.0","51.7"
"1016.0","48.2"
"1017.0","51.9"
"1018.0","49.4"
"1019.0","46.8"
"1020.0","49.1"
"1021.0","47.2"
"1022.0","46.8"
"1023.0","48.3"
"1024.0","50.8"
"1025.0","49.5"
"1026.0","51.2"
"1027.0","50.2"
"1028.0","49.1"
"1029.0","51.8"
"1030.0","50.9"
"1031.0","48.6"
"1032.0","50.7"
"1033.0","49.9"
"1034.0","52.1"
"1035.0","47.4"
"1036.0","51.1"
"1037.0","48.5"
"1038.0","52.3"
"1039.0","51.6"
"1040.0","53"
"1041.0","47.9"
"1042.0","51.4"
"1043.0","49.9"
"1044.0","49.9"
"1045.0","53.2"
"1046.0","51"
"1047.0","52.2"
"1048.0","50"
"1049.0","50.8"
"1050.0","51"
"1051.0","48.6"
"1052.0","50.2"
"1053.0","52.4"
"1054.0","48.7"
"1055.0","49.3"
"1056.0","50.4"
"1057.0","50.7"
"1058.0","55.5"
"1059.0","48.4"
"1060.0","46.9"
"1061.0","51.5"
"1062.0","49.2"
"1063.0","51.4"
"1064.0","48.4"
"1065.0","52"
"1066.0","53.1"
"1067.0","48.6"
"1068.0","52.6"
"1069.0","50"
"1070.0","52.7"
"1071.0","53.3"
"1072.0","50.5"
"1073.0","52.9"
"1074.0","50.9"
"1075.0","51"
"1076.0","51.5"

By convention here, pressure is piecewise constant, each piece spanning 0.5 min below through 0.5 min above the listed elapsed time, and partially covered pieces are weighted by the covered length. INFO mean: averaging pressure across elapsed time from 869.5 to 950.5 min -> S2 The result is 49.2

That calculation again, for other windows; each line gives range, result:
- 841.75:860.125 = 51.5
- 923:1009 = 49.6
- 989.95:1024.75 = 50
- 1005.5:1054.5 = 50.1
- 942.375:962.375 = 49.3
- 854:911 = 49.9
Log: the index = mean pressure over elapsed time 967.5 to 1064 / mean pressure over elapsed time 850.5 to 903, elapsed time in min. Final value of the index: 1.00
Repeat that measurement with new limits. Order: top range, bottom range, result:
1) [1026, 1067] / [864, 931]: 1.01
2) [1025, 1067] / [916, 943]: 1.03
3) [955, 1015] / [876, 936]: 1.02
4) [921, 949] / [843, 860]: 0.94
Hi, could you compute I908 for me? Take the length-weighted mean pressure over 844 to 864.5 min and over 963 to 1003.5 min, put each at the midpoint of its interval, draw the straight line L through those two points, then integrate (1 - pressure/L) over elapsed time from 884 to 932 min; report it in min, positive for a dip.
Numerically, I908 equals 1.4 min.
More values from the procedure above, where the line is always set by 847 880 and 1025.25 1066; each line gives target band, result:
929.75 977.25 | 1.5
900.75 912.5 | 0.5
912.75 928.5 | 0.4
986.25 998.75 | 0.1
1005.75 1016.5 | 0.2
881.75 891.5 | 0.3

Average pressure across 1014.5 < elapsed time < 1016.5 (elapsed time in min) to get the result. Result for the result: 50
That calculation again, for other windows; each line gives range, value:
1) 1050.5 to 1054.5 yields 50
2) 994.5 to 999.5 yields 51.1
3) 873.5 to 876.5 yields 51.4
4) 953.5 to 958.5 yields 50.6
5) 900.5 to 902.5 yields 48.7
